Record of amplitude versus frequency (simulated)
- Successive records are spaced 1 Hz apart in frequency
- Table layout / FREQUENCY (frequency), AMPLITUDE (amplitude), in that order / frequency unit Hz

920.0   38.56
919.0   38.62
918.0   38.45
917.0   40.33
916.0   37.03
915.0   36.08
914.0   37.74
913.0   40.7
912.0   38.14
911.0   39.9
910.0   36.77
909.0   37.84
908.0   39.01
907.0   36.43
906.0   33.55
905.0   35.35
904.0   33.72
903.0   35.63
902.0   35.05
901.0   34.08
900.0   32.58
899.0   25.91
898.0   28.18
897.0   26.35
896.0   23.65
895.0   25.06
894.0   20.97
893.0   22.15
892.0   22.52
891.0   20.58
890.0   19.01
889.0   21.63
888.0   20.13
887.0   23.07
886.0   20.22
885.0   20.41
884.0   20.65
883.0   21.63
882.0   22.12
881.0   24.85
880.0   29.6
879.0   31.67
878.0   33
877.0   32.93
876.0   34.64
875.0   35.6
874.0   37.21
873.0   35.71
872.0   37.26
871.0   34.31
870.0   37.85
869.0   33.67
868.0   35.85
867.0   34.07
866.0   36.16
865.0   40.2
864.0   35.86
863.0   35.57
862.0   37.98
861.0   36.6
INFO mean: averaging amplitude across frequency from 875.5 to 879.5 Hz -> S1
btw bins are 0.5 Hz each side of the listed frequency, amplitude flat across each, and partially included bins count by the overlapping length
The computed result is 33.1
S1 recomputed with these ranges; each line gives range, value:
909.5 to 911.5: 38.3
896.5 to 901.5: 29.4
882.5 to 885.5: 20.9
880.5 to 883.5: 22.9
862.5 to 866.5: 36.9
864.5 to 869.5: 36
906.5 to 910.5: 37.5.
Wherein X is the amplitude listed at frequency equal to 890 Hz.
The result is 19.01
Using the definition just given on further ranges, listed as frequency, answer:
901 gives 34.08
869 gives 33.67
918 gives 38.45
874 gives 37.21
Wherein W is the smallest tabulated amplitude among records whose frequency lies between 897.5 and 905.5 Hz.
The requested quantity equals 25.91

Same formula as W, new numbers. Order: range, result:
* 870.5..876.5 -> 34.31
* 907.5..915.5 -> 36.08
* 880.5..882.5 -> 22.12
